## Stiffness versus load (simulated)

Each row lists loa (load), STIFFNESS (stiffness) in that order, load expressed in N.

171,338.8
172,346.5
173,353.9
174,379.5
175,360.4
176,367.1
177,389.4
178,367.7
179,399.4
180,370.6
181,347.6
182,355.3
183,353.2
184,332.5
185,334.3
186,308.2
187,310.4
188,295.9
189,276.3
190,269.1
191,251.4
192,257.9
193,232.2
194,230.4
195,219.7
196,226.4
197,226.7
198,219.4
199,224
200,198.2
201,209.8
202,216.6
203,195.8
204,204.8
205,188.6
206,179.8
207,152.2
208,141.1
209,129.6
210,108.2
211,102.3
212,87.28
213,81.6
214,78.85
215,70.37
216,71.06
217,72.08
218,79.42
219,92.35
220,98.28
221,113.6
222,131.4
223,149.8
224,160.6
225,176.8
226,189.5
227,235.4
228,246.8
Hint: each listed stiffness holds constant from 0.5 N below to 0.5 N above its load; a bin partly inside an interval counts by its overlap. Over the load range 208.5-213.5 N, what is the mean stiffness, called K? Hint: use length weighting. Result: 102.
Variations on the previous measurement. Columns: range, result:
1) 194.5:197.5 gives 224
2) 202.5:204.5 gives 200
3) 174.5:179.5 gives 377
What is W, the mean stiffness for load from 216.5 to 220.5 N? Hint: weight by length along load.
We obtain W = 85.5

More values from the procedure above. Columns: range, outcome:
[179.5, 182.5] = 358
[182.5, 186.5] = 332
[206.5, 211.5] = 127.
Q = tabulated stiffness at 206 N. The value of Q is 179.8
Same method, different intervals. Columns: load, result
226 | 189.5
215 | 70.37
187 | 310.4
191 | 251.4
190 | 269.1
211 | 102.3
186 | 308.2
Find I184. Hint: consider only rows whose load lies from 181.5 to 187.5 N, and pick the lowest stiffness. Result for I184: 308.2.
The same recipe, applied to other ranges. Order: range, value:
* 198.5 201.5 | 198.2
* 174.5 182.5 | 347.6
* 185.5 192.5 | 251.4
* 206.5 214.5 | 78.85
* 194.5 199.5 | 219.4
